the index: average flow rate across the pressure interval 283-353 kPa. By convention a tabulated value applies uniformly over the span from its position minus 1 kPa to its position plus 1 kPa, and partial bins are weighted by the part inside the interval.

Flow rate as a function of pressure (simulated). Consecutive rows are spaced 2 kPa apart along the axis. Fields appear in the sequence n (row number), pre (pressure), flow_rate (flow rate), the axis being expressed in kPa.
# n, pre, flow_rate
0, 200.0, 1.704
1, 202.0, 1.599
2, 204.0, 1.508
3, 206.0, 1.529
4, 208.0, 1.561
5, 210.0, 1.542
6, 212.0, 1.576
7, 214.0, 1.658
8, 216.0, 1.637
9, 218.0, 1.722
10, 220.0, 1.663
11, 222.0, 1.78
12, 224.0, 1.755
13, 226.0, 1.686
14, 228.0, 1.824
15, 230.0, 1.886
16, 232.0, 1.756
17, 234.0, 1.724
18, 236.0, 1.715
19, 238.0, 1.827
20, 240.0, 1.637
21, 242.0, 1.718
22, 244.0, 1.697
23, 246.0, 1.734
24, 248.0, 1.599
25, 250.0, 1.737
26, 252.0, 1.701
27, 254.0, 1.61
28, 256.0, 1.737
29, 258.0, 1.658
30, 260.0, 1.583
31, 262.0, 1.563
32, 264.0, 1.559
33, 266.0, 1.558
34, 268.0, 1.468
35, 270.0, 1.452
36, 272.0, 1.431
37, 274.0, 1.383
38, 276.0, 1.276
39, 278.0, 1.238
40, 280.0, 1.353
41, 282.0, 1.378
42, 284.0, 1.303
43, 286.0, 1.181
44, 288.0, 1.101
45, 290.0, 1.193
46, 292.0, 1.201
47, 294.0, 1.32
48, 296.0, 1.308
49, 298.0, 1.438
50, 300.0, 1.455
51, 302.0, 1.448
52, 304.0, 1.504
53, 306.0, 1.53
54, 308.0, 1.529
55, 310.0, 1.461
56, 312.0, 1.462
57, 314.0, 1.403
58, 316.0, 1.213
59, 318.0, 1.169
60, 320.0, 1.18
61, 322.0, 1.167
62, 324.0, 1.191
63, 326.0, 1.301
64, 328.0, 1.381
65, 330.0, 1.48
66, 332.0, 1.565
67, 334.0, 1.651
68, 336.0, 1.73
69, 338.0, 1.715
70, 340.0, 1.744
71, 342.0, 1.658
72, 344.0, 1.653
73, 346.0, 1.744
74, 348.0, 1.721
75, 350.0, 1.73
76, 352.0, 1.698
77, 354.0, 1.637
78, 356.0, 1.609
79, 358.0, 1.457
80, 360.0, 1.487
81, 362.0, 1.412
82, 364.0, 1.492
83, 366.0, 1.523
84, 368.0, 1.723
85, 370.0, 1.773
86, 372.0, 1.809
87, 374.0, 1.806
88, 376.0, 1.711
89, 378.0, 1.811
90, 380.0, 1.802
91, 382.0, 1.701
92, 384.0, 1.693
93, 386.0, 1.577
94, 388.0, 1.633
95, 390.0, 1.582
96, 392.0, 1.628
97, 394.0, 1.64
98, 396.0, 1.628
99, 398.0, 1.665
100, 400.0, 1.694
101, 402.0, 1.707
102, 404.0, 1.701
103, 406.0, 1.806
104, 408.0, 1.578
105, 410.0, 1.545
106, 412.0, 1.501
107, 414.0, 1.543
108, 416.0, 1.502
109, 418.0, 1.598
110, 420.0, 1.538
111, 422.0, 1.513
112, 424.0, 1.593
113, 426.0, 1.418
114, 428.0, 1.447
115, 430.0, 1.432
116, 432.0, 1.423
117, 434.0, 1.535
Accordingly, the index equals 1.44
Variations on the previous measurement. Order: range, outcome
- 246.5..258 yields 1.68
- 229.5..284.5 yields 1.58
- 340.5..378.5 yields 1.65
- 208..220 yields 1.62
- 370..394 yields 1.7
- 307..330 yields 1.32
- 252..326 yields 1.39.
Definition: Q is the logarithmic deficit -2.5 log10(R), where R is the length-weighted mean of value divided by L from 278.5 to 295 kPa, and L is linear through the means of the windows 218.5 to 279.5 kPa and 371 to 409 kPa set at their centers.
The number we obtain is 0.30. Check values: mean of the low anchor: 1.63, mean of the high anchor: 1.69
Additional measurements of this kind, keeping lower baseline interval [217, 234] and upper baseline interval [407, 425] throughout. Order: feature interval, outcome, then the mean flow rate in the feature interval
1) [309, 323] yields 0.27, 1.29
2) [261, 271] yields 0.13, 1.52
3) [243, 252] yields 0.03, 1.69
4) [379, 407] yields -0.07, 1.68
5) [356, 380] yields -0.03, 1.64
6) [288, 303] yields 0.26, 1.32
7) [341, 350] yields -0.05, 1.7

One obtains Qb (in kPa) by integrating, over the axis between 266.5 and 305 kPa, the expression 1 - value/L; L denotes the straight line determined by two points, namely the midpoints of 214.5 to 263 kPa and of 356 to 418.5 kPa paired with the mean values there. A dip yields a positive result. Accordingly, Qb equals 7.8 kPa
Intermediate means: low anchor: 1.71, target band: 1.34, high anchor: 1.64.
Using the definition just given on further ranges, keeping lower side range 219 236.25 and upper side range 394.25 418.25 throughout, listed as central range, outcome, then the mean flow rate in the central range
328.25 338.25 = 0.4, 1.6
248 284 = 4.6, 1.51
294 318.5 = 4.1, 1.41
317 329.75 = 3.3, 1.25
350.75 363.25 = 0.8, 1.55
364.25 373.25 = -0.2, 1.69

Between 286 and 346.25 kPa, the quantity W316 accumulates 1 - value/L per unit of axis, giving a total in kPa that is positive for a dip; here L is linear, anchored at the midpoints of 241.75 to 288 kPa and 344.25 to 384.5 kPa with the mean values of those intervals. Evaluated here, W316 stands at 6.4 kPa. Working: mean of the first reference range 1.51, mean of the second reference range 1.67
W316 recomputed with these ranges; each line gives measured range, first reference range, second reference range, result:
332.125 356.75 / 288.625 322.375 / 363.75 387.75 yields -2.2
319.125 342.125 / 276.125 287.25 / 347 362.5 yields 0.4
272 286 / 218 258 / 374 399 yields 3.2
